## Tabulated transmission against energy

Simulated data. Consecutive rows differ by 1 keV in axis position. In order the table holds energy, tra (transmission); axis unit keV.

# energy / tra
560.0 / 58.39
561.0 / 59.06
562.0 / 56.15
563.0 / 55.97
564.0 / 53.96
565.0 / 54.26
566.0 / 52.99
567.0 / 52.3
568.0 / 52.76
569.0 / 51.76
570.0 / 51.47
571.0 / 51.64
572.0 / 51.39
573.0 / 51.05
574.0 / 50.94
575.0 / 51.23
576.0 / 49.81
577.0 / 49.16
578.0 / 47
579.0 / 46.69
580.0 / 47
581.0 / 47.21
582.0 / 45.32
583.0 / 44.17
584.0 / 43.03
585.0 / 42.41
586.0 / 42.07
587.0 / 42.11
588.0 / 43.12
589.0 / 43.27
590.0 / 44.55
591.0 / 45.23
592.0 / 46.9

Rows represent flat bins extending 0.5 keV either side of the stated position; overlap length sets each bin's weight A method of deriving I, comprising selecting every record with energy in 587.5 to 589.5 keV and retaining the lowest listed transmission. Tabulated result 43.12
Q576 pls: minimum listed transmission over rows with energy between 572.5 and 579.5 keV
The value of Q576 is 46.69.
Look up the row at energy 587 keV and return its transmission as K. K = 42.11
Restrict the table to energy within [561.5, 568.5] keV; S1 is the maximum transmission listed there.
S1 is 56.15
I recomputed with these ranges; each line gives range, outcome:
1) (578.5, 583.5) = 44.17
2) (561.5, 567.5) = 52.3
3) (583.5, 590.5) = 42.07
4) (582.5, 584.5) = 43.03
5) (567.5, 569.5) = 51.76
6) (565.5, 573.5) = 51.05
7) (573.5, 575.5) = 50.94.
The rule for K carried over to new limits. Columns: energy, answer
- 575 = 51.23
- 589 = 43.27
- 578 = 47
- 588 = 43.12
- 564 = 53.96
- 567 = 52.3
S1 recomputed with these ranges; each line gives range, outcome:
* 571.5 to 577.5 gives 51.39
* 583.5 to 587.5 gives 43.03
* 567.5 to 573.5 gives 52.76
